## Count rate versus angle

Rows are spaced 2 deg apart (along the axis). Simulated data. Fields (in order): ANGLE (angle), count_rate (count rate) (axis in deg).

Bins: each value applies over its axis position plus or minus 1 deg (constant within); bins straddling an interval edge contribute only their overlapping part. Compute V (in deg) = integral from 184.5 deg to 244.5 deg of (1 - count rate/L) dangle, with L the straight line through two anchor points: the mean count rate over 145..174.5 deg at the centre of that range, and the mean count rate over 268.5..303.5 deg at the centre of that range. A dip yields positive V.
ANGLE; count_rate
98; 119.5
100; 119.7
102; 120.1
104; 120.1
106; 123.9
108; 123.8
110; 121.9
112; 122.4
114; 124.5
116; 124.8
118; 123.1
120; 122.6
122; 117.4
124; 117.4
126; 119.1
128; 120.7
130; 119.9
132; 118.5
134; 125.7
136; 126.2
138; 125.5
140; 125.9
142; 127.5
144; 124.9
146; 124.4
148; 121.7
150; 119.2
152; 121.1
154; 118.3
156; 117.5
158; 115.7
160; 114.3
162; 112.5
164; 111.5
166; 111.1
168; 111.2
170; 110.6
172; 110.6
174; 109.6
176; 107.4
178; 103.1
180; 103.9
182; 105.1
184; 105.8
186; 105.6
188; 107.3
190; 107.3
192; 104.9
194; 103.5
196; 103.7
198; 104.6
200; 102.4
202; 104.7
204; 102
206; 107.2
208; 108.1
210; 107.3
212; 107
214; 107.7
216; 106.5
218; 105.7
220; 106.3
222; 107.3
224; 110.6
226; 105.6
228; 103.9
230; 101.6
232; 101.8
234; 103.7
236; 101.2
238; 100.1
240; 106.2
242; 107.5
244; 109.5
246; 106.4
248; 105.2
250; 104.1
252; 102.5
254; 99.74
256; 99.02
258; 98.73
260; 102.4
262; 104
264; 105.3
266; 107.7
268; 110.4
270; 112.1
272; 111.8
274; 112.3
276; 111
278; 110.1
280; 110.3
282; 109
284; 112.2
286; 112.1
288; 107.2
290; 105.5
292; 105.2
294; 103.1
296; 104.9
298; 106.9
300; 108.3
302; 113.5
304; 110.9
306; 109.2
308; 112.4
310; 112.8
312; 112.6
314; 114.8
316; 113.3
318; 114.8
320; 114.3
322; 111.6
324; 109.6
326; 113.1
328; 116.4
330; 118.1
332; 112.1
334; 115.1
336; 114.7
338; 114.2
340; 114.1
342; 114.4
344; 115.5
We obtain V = 3.9 deg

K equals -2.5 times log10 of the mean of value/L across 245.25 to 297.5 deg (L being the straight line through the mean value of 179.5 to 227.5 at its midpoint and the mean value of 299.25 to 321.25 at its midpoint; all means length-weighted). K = 0.03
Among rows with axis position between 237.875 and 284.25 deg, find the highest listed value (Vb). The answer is 112.3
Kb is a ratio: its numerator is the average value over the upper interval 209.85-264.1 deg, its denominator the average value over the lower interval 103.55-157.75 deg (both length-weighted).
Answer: 0.9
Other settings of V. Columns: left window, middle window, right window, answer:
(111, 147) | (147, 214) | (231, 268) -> 3.2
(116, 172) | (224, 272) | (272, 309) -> 3.2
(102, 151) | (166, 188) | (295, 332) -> 2.2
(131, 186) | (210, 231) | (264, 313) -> 1.2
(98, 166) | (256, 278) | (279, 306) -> 0.6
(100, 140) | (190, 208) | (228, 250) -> 0.9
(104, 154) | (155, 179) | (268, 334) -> 1.7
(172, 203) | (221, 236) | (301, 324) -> 0.4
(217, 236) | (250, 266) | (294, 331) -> 0.8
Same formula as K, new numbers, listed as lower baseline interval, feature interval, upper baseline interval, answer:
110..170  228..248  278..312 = 0.09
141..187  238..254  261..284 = 0.05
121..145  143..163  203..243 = 0.00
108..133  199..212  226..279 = 0.06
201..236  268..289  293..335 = -0.01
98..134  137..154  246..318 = -0.04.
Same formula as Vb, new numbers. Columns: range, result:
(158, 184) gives 115.7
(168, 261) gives 111.2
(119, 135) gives 125.7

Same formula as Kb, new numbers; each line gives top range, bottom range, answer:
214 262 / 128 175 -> 0.88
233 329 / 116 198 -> 0.94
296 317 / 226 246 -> 1.07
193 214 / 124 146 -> 0.85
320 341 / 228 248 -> 1.09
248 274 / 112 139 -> 0.86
